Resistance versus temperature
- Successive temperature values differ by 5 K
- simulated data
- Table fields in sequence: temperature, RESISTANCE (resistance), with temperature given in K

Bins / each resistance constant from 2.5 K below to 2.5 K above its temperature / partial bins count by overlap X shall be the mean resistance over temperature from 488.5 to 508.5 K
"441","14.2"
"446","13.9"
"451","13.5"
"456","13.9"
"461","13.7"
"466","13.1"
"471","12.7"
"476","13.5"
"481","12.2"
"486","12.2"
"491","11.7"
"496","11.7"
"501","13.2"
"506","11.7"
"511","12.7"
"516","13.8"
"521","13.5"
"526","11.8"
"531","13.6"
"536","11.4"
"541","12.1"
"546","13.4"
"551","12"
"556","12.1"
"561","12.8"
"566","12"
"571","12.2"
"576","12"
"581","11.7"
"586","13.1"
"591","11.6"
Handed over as 12.1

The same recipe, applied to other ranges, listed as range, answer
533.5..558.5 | 12.2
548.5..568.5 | 12.2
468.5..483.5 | 12.8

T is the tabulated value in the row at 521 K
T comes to 13.5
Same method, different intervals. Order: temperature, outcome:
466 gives 13.1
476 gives 13.5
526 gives 11.8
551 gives 12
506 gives 11.7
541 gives 12.1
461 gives 13.7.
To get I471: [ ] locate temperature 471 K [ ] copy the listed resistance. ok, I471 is 12.7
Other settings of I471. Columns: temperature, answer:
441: 14.2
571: 12.2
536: 11.4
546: 13.4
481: 12.2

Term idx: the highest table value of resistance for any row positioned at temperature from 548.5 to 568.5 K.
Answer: 12.8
